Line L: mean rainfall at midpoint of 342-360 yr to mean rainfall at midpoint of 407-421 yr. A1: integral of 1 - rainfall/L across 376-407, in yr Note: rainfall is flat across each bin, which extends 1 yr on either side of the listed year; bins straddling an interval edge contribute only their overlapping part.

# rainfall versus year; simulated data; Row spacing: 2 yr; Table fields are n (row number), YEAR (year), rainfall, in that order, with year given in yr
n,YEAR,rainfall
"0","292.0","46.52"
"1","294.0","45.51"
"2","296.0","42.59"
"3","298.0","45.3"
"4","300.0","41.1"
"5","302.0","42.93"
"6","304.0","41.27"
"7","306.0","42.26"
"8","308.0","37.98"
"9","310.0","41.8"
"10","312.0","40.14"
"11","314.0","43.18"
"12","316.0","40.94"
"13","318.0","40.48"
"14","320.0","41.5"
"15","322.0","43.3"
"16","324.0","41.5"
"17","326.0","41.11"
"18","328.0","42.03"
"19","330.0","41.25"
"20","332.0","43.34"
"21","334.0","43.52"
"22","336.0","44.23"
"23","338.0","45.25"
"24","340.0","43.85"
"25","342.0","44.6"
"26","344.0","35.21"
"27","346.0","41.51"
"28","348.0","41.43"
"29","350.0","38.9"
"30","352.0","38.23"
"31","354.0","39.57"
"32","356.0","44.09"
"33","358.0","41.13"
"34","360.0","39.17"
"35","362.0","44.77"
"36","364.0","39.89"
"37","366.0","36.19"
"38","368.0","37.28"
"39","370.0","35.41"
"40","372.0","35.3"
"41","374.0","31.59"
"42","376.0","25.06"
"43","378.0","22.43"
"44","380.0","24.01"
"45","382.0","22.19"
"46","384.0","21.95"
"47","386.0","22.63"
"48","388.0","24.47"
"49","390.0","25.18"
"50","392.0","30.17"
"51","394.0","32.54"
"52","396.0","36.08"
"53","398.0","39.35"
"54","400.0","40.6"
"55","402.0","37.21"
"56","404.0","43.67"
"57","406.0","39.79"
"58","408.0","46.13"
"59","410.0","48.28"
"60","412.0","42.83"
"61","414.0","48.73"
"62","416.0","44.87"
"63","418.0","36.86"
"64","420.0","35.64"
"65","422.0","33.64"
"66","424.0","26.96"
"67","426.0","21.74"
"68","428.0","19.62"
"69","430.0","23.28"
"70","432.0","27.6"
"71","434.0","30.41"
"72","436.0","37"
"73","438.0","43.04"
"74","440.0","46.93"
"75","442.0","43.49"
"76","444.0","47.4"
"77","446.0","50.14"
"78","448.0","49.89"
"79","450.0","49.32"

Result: 8.6 yr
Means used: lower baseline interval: 40.2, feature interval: 30.6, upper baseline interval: 43.3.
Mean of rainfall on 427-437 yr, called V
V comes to 27.6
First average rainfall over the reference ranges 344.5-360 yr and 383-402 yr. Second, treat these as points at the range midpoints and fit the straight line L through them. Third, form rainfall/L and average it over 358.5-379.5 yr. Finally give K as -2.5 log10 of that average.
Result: 0.060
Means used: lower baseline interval 40.4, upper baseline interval 30.7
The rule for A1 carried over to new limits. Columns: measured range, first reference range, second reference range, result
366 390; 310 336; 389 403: 5.7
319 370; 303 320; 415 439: -3.8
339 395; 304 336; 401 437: 6.9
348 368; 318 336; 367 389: -4.2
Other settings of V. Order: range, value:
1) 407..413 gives 45.7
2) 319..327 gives 41.9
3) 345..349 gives 41.5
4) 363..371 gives 37.2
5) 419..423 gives 34.6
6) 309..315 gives 41.7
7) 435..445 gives 43.6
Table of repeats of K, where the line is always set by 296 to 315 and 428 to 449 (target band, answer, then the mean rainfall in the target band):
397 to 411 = -0.065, 42.1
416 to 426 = 0.182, 33.3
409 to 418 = -0.145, 45.1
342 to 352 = 0.033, 39.7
